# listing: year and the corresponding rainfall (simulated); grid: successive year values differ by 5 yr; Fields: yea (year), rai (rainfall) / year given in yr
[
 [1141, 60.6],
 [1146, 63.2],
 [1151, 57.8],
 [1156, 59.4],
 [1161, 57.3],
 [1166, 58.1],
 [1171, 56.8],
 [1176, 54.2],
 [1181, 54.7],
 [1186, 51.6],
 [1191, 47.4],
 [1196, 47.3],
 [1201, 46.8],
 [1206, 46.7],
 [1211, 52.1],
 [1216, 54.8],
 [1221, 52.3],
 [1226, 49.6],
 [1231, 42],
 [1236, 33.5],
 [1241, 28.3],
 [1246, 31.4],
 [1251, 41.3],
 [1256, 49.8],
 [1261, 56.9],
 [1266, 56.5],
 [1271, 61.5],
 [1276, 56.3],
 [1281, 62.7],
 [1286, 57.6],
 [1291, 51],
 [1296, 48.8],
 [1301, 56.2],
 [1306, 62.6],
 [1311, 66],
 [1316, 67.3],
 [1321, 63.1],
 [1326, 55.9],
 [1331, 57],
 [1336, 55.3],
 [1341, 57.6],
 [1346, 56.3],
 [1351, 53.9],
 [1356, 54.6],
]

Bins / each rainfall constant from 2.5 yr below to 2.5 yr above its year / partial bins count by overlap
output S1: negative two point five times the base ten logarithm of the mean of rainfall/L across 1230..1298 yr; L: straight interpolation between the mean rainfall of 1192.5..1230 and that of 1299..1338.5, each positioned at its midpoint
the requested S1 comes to 0.14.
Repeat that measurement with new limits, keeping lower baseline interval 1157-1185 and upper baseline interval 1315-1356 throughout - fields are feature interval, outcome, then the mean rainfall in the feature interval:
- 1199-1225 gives 0.122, 50.6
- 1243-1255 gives 0.447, 37.7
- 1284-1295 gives 0.076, 53.4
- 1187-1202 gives 0.183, 47.6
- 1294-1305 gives 0.065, 54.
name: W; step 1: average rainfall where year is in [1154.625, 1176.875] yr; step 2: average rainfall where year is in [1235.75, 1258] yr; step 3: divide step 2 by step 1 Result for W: 0.64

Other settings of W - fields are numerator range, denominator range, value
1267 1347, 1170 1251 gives 1.26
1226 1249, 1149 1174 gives 0.62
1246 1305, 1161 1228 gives 1.03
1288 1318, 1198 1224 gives 1.16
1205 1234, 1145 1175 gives 0.85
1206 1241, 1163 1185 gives 0.83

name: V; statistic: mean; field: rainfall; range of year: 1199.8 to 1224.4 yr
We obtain 50.7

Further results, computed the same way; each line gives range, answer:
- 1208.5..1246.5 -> 43.6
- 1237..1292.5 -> 49.8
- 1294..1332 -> 59.9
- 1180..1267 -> 46.5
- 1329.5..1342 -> 56.5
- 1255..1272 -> 56.3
